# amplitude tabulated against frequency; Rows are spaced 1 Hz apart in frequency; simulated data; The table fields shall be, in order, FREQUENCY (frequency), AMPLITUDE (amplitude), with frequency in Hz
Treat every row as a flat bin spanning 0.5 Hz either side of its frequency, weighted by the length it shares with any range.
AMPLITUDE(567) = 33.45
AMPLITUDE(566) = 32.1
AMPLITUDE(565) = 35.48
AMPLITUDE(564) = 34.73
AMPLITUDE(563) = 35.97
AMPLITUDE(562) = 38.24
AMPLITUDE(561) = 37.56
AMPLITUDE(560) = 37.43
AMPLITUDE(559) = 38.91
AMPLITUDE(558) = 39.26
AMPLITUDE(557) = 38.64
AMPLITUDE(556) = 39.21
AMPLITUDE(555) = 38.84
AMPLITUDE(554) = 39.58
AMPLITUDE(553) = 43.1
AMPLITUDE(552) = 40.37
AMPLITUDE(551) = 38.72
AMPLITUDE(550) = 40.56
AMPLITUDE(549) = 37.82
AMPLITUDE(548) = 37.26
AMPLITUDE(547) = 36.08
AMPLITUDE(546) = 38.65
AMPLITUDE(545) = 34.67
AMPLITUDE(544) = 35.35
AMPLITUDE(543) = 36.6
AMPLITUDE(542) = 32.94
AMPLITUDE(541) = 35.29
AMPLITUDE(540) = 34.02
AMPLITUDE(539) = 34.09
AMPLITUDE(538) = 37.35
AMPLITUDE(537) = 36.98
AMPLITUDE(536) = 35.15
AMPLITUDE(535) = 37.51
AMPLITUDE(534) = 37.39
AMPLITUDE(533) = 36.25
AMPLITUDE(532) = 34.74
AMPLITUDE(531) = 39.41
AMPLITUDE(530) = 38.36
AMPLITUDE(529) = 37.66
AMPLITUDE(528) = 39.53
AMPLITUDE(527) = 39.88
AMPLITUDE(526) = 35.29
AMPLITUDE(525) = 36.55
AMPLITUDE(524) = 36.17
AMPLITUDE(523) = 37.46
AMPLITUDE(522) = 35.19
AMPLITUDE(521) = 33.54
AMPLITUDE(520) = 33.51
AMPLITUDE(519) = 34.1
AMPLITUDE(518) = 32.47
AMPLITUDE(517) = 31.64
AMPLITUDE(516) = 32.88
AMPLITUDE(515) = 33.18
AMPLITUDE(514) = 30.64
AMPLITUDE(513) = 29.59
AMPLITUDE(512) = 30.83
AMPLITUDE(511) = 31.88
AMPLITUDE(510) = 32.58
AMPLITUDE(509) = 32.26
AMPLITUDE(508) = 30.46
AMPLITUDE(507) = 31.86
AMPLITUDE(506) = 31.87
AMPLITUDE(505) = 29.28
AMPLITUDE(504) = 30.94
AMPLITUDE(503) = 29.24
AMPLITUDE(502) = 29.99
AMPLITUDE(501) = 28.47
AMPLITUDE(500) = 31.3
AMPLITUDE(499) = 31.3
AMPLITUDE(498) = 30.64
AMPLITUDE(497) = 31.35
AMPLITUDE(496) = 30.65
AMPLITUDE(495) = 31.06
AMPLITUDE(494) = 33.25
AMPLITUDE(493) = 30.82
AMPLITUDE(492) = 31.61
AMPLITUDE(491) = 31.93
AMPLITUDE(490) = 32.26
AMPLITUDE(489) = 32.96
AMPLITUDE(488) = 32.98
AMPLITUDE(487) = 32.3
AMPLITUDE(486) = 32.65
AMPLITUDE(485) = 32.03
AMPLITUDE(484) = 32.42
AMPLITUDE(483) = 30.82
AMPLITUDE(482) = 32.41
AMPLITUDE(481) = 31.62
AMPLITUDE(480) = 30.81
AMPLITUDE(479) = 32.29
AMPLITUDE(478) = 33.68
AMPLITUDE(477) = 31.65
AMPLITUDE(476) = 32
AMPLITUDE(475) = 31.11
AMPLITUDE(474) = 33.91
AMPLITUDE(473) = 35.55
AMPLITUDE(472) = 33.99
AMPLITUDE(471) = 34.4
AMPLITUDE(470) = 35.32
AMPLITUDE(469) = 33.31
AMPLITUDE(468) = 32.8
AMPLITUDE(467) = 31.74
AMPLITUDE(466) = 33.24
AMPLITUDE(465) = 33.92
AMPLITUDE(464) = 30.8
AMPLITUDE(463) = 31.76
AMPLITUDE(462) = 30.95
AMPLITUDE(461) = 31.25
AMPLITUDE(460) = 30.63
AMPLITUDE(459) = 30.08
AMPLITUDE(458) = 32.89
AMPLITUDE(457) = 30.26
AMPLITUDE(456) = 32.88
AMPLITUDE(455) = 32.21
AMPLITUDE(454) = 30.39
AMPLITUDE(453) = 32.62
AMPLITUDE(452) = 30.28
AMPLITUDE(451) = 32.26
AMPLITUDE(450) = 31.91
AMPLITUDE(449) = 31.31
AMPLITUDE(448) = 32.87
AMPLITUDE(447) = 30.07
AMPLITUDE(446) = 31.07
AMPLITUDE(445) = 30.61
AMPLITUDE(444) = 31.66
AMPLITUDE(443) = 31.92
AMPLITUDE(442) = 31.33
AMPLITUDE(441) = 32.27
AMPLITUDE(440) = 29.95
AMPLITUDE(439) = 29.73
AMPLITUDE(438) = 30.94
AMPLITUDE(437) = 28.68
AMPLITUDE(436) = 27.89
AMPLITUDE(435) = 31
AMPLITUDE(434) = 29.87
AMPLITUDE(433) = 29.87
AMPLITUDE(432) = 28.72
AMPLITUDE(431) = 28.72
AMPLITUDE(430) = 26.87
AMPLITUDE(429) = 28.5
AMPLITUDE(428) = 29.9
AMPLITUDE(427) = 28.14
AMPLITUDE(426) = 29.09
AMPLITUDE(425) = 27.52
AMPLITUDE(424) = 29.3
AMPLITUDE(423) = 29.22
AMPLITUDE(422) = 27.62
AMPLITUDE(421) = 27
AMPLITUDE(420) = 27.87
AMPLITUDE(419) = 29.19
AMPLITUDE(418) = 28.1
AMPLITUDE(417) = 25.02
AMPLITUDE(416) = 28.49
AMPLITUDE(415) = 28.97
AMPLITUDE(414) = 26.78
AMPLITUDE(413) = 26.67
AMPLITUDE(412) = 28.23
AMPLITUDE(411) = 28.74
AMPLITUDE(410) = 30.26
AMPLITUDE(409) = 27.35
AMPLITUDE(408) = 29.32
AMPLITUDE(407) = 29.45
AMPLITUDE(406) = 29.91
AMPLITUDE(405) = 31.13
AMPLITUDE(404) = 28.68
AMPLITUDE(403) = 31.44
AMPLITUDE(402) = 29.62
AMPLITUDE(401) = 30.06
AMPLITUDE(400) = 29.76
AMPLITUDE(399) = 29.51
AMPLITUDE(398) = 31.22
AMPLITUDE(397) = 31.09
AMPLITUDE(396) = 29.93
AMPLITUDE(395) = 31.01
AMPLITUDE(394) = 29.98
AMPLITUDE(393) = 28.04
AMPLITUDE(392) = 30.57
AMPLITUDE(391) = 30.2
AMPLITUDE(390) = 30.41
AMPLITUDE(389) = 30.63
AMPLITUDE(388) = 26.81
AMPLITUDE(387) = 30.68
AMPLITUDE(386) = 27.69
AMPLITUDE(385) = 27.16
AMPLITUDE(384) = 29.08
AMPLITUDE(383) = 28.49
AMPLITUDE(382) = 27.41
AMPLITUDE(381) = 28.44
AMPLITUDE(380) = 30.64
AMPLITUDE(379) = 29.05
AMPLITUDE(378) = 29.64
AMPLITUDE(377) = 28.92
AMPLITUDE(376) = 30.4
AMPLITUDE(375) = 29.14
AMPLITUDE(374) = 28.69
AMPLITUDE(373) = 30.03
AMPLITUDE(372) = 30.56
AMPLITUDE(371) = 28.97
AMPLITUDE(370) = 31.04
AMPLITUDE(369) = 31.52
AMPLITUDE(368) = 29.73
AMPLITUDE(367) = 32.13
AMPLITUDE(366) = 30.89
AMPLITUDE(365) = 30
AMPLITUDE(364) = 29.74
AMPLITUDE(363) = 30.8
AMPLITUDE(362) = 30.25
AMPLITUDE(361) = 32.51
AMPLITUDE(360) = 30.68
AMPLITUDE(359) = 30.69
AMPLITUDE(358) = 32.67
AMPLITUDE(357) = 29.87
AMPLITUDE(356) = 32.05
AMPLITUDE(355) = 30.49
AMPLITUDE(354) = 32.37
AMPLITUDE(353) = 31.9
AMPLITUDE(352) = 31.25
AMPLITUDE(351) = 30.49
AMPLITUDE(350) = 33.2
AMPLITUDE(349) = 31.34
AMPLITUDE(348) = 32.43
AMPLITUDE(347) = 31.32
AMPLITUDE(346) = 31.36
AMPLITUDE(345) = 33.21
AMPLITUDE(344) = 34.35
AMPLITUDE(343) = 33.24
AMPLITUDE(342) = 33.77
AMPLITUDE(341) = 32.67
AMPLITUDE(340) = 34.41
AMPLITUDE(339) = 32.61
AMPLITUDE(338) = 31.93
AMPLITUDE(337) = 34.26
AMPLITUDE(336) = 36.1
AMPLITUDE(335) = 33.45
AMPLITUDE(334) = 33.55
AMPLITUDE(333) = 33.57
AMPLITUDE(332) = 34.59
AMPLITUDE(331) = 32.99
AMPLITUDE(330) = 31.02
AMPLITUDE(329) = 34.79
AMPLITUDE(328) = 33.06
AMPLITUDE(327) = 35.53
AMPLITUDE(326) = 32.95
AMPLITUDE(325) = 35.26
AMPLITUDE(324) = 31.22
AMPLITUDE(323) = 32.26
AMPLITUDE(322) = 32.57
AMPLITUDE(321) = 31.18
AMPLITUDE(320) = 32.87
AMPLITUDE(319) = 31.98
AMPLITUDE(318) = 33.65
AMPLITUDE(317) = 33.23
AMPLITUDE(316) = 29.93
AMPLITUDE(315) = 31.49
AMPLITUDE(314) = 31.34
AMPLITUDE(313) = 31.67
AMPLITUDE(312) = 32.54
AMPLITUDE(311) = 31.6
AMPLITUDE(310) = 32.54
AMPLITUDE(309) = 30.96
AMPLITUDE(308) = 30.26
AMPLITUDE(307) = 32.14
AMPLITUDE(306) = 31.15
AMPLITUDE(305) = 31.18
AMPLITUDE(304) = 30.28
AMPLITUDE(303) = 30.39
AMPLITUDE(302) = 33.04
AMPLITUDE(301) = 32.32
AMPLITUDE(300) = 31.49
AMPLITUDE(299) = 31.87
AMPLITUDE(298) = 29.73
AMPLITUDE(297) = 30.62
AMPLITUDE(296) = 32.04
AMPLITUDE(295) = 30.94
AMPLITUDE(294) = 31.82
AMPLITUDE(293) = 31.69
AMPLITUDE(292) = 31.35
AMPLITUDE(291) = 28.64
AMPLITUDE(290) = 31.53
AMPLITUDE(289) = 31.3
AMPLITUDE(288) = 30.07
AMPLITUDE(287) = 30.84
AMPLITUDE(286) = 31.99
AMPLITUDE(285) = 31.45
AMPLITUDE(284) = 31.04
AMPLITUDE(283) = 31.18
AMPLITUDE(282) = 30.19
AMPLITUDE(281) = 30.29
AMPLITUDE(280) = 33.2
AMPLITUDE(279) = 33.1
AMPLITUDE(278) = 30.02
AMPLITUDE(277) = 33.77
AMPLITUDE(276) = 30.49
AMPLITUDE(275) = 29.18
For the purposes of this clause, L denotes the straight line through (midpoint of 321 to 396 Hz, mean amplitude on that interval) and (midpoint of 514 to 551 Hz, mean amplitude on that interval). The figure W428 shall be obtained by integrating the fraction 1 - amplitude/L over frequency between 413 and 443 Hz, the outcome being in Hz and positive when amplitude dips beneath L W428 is 3.9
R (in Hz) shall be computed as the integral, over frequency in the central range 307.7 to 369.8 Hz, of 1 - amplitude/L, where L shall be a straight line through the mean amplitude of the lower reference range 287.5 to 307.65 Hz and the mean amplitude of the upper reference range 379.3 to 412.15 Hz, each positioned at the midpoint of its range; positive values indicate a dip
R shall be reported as -3.59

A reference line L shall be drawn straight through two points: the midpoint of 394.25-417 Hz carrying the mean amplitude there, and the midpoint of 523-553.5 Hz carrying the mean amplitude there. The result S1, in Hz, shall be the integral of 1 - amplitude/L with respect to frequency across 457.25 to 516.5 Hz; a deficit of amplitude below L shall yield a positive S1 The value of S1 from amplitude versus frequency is 3.84 Hz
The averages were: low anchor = 29.3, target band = 31.9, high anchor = 37.1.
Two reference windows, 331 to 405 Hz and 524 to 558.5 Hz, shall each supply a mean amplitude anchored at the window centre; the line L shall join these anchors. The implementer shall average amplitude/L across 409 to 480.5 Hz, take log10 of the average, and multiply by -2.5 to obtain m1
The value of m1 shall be 0.11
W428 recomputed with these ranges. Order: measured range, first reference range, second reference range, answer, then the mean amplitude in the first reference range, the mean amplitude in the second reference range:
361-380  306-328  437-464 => 1.0 Hz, 32.2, 31.3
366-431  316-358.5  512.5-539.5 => 8.6 Hz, 32.8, 35.4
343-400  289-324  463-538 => 2.9 Hz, 31.5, 33.1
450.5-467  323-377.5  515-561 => 1.5 Hz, 32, 36.8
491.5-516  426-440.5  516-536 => 2.4 Hz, 29.2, 36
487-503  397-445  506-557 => 1.1 Hz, 29.2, 35.7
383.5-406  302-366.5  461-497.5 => 1.8 Hz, 32.2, 32.4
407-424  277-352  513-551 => 2.9 Hz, 32.1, 35.8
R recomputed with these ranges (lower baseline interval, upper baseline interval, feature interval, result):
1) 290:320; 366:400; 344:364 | -0.8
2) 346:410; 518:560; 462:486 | 1.1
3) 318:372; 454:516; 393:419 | 2.3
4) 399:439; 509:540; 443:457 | -0.4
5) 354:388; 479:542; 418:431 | 1.2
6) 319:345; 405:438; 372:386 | 0.8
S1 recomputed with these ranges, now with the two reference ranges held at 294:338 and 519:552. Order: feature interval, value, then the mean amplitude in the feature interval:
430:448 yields 2.32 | 30.2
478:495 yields 1.69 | 32.1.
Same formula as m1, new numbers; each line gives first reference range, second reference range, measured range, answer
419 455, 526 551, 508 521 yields 0.10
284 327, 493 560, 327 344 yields -0.05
